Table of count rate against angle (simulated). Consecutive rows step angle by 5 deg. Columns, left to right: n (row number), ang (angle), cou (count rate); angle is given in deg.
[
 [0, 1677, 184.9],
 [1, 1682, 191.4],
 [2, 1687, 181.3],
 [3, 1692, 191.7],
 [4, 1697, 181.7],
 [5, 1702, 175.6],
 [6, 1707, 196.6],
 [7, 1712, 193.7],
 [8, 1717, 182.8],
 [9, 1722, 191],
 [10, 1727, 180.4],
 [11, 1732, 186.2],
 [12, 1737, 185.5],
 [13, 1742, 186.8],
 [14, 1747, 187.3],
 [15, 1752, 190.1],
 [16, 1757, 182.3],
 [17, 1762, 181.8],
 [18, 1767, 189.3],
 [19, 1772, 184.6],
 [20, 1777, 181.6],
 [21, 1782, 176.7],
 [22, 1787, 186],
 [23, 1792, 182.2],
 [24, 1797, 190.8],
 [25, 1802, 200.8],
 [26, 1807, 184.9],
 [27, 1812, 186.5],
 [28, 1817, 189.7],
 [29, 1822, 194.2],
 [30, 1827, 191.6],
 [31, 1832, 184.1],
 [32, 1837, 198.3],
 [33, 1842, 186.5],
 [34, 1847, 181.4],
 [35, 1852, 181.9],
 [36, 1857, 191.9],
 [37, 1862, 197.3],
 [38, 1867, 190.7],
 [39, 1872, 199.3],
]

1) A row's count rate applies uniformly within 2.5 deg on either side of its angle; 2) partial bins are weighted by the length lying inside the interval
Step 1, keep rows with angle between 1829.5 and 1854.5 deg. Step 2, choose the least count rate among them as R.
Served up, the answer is 181.4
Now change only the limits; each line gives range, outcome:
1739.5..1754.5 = 186.8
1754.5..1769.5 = 181.8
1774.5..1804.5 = 176.7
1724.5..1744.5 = 180.4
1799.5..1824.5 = 184.9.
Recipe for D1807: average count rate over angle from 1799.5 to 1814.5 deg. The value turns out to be 191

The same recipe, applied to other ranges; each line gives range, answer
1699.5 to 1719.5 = 187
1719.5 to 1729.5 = 186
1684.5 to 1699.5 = 185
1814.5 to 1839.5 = 192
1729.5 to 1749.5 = 186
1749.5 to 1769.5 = 186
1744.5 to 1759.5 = 187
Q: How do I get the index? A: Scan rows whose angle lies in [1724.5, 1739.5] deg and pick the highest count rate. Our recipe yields 186.2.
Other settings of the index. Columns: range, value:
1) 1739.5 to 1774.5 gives 190.1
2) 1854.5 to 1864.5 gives 197.3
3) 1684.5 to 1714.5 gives 196.6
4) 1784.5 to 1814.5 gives 200.8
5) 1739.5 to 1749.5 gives 187.3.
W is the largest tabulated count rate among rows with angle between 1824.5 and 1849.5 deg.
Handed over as 198.3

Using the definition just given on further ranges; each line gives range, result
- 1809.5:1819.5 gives 189.7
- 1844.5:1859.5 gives 191.9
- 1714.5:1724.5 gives 191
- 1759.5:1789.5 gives 189.3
